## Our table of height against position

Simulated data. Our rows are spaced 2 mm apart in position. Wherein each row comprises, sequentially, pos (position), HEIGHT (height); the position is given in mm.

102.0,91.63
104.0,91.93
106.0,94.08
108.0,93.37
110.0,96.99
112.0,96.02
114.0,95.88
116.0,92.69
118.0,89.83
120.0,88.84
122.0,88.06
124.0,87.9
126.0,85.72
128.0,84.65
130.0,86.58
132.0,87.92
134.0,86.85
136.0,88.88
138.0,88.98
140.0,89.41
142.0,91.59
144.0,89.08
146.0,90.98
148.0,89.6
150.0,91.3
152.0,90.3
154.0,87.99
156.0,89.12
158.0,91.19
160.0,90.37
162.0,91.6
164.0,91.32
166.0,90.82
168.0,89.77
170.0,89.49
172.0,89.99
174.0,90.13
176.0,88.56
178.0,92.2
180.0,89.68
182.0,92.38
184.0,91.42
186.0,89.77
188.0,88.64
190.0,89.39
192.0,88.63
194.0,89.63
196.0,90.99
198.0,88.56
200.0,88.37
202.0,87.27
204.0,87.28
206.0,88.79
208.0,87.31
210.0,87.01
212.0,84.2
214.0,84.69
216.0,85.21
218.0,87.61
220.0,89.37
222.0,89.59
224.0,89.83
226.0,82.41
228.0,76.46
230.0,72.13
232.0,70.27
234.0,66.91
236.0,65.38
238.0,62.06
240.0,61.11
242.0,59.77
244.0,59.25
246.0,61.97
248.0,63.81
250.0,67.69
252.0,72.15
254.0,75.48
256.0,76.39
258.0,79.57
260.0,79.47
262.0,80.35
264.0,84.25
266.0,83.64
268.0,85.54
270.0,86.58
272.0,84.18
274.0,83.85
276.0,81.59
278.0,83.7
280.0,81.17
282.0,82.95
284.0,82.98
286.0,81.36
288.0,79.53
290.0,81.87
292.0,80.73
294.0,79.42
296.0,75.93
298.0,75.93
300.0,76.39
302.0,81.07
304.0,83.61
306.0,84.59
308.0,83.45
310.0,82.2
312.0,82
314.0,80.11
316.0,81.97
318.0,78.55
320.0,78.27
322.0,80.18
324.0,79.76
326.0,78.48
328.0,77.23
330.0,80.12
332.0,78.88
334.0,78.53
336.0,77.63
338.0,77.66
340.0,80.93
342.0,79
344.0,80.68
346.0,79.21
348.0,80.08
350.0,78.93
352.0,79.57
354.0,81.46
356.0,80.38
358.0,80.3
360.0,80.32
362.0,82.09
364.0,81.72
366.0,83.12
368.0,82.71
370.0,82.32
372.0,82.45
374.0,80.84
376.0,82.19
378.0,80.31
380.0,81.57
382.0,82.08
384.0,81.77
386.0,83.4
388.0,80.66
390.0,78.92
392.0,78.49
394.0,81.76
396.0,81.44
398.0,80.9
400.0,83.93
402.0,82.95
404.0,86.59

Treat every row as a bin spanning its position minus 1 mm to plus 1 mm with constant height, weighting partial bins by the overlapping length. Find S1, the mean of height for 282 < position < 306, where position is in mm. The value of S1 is 80.2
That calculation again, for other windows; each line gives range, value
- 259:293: 82.6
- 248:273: 79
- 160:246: 83.8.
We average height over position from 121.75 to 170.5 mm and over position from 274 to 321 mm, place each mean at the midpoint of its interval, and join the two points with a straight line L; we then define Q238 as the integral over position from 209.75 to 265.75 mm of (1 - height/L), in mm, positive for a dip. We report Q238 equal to 5.8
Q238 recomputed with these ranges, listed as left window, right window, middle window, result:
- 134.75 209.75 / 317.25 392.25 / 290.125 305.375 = 0.7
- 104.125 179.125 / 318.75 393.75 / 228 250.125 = 5.4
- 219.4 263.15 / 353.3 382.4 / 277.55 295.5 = -1.3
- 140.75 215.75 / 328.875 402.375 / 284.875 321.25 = 1.4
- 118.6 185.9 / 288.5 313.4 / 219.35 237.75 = 1.7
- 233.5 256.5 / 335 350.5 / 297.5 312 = -1.4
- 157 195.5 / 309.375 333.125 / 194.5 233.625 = 1.2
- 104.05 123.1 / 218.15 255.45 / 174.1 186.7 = -1.4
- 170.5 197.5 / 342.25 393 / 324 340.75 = 0.8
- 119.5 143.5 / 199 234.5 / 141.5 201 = -2.8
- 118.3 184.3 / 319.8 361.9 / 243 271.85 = 2.8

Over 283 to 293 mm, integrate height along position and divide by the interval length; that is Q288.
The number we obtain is 81.3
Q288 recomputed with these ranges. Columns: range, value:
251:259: 75.9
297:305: 79.2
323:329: 78.5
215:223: 87.9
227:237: 70.2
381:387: 82.4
